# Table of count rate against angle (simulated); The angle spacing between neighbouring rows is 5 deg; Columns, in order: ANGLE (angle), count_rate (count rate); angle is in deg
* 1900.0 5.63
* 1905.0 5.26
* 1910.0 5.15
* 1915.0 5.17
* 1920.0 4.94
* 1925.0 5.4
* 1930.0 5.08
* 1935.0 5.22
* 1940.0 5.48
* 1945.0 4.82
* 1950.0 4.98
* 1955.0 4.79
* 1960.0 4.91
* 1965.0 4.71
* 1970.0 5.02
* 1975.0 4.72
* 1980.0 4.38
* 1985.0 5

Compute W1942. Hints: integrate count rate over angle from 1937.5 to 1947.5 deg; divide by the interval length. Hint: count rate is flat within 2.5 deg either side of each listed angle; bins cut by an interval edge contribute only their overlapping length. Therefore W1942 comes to 5.15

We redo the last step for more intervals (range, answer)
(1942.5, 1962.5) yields 4.88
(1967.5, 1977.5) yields 4.87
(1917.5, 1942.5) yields 5.22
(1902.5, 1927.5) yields 5.18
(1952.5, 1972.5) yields 4.86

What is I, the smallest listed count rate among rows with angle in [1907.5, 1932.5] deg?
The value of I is 4.94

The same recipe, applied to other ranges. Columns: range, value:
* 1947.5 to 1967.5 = 4.71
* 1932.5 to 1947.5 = 4.82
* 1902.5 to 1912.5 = 5.15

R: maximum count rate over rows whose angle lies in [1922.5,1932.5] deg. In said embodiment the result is 5.4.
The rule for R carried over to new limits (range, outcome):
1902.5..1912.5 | 5.26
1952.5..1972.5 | 5.02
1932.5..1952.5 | 5.48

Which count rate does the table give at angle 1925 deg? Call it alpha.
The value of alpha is 5.4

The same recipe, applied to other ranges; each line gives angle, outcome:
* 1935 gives 5.22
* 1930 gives 5.08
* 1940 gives 5.48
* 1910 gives 5.15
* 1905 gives 5.26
